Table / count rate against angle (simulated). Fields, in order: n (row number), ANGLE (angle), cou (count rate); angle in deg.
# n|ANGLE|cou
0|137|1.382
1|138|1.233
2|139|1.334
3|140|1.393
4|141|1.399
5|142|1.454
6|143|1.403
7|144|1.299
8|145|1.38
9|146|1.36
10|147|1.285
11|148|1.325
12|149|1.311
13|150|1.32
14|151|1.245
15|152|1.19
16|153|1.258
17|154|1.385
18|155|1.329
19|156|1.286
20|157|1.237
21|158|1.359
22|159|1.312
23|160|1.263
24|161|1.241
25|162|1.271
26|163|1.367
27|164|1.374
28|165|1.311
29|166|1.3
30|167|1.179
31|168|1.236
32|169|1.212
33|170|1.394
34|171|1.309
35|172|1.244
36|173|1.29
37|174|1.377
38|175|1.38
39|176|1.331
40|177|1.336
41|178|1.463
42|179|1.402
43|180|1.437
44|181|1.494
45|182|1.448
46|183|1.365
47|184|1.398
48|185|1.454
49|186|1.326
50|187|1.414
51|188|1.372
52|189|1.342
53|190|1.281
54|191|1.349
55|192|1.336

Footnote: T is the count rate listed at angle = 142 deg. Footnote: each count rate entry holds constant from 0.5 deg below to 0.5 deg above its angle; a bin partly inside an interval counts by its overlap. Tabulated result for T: 1.454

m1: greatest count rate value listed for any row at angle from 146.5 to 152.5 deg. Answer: 1.325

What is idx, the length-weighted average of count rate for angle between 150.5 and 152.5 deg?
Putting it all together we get 1.22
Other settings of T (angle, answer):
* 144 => 1.299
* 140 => 1.393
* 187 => 1.414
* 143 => 1.403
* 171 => 1.309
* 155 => 1.329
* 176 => 1.331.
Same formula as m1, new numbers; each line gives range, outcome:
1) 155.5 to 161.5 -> 1.359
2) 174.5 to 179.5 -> 1.463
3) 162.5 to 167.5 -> 1.374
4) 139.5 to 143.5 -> 1.454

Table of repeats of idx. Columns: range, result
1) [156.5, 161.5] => 1.28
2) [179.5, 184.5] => 1.43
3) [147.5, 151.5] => 1.3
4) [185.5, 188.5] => 1.37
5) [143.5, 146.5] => 1.35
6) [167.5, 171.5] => 1.29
